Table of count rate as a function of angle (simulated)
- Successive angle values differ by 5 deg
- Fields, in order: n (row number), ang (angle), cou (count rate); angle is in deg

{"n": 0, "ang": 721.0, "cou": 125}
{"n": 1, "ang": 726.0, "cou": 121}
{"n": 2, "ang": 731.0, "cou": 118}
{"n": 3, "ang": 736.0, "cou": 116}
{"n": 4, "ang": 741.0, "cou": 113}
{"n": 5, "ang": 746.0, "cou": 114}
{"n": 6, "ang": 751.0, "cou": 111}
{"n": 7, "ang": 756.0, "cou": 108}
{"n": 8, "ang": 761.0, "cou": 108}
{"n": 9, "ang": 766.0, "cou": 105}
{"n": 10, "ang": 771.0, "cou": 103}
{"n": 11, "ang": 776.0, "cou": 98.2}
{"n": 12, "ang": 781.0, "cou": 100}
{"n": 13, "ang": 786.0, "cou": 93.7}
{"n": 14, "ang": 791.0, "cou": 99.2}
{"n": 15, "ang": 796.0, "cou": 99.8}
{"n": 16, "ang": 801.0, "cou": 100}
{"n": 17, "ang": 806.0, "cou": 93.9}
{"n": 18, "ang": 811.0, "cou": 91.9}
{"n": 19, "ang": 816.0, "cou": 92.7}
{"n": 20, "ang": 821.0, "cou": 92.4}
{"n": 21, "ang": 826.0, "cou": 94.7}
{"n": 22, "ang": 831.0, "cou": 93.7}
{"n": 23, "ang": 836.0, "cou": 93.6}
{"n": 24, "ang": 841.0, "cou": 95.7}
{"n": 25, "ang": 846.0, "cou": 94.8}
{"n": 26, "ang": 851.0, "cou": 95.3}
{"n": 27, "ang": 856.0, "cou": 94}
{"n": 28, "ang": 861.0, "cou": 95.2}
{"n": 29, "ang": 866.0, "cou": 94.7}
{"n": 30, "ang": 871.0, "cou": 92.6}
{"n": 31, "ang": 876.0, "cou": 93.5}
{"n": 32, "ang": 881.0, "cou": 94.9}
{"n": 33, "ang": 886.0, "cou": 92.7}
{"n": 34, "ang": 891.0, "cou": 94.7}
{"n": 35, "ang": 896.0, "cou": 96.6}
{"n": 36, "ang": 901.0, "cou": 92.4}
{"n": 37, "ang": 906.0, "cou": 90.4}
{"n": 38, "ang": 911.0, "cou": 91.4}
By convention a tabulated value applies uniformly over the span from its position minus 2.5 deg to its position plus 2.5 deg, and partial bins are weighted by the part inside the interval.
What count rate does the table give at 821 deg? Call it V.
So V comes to 92.4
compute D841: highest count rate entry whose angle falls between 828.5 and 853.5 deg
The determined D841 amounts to 95.7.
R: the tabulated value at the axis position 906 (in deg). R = 90.4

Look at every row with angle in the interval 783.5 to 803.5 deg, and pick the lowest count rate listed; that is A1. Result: 93.7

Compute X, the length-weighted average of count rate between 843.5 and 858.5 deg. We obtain 94.7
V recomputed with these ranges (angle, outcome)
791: 99.2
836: 93.6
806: 93.9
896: 96.6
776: 98.2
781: 100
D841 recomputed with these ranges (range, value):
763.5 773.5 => 105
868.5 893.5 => 94.9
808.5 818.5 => 92.7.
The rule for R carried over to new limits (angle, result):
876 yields 93.5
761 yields 108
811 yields 91.9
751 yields 111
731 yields 118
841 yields 95.7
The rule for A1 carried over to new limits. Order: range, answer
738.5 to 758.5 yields 108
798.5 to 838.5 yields 91.9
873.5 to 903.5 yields 92.4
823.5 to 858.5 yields 93.6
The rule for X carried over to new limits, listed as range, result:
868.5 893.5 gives 93.7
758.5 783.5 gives 103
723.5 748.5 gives 116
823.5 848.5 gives 94.5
